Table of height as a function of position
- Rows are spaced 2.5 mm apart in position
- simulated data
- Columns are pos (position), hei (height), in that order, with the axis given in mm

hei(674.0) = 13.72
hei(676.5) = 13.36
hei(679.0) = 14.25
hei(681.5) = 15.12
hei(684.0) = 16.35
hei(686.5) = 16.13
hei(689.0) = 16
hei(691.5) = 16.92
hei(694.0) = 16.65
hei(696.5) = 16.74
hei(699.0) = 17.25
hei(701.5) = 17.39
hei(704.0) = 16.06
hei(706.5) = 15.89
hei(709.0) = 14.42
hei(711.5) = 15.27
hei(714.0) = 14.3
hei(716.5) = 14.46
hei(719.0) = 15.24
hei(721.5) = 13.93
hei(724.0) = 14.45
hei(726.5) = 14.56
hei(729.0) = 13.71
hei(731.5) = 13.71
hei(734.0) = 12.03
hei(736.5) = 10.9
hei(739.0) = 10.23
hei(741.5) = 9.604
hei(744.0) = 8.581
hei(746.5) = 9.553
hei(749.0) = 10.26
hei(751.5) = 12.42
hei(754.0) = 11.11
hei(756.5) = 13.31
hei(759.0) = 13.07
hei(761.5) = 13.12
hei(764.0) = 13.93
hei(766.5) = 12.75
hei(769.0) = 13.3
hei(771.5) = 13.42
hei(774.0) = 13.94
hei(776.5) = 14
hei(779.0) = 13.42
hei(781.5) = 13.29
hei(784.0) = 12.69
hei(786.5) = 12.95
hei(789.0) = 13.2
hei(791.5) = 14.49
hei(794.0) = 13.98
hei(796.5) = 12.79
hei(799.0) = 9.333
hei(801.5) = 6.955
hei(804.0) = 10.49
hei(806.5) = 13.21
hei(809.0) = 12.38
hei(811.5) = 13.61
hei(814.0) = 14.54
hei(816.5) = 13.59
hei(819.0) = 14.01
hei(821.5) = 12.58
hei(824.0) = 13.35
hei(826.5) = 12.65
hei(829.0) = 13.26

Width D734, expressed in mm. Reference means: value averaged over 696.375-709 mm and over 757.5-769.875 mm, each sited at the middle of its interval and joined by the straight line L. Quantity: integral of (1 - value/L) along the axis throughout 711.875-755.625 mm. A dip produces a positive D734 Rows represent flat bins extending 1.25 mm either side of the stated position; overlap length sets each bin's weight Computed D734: 7.4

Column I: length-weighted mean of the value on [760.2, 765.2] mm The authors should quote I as 13.5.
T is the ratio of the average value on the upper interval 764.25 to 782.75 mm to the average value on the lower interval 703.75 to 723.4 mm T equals 0.9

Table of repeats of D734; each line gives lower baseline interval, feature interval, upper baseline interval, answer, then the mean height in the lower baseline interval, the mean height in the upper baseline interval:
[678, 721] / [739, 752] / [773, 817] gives 3.9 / 15.8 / 12.7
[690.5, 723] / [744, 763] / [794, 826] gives 3.4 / 15.7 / 12.3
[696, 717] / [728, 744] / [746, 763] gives 2.4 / 15.8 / 12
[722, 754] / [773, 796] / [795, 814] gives -3.9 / 11.7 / 11.5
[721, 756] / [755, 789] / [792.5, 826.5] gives -3.5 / 11.8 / 12.4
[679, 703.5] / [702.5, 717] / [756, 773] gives 0.4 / 16.4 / 13.3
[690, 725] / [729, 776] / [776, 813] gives 6.4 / 15.7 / 12.4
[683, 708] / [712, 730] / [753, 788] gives 1.1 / 16.5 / 13.2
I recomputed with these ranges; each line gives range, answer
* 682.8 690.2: 16.2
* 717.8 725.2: 14.5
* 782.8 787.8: 12.8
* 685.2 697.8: 16.5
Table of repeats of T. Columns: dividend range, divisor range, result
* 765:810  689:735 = 0.83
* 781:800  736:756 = 1.23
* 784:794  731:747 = 1.28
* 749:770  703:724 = 0.85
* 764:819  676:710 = 0.80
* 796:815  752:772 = 0.89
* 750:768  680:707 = 0.78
